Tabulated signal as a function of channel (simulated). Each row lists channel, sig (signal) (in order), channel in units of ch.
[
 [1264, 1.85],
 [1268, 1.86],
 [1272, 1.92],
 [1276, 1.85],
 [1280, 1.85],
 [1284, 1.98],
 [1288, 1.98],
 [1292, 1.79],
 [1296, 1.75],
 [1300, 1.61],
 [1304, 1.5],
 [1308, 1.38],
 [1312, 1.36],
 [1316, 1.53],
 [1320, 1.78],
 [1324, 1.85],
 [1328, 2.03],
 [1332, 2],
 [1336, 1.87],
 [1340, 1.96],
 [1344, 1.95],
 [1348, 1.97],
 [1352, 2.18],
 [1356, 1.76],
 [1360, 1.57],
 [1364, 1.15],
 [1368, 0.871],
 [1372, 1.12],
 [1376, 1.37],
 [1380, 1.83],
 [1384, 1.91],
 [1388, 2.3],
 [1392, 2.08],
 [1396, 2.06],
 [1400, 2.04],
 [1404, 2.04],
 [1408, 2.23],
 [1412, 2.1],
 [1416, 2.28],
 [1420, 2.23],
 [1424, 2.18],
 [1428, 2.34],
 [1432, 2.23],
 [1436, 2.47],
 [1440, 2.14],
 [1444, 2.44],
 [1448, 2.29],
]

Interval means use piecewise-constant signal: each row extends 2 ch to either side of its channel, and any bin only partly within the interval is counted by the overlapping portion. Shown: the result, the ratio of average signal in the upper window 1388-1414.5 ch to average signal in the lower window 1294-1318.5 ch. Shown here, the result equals 1.4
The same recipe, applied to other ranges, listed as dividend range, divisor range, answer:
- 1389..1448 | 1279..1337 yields 1.26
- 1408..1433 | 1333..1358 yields 1.14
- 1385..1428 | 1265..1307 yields 1.20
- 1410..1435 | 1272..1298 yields 1.20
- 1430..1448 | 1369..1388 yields 1.45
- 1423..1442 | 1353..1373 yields 1.69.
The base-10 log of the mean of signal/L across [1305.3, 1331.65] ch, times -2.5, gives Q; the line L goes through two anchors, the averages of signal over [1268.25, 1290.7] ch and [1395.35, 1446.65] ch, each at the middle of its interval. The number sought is 0.19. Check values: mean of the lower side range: 1.91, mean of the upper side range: 2.22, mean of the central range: 1.67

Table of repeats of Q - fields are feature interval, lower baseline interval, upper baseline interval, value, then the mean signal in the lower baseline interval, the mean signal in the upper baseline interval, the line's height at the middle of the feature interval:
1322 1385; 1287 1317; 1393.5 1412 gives 0.08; 1.6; 2.09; 1.85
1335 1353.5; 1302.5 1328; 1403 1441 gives -0.12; 1.6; 2.23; 1.77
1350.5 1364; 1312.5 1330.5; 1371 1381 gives -0.11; 1.77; 1.43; 1.55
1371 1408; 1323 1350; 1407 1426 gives 0.12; 1.95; 2.2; 2.12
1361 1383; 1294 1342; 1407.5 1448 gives 0.45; 1.72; 2.27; 1.99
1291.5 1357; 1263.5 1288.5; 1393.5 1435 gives 0.12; 1.9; 2.18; 2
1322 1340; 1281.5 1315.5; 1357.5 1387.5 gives -0.23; 1.67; 1.45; 1.57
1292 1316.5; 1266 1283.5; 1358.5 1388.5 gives 0.14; 1.88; 1.47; 1.76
